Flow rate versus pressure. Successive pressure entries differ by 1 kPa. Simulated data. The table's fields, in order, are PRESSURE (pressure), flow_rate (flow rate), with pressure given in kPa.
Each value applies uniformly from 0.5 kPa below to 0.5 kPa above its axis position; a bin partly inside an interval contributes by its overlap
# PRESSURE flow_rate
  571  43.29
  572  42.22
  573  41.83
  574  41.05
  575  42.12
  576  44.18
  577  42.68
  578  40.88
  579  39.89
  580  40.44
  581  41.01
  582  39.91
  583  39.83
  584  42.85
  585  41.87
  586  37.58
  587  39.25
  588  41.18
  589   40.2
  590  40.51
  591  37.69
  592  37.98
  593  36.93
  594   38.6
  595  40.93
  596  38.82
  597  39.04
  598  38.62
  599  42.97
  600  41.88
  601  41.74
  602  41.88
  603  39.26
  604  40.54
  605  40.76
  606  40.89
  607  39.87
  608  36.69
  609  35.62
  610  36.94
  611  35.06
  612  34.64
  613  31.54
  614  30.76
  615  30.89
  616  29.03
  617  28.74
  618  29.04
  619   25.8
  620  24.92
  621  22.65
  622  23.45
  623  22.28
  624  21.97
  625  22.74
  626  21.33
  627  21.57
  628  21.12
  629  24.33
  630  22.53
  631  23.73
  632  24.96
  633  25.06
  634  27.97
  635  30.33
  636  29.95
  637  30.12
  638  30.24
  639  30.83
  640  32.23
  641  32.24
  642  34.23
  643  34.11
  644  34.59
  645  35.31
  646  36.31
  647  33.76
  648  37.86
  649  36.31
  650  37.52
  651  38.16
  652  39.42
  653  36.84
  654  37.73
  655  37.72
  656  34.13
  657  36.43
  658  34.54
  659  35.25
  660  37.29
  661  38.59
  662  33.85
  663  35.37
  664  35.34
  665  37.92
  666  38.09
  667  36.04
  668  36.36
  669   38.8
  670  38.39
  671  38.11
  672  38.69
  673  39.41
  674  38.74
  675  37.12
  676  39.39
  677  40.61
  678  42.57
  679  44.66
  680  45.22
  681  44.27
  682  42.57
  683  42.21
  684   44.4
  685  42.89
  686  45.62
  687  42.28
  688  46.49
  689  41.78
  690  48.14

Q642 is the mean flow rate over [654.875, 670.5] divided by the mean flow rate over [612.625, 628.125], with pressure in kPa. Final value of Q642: 1.43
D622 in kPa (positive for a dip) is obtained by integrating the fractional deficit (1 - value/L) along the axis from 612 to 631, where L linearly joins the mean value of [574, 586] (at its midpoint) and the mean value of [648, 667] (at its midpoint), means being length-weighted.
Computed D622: 6.55 kPa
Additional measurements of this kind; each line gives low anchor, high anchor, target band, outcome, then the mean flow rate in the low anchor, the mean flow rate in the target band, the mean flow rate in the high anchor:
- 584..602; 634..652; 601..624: 3.00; 39.9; 32.7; 33.8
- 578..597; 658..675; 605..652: 9.76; 39.8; 30.4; 37.2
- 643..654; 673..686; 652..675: 1.28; 36.5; 37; 42.1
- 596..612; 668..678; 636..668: 2.98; 39.3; 35.4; 38.9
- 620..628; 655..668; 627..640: -0.40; 22.4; 26.8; 36.1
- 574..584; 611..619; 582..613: -3.08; 41.3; 39.2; 30.6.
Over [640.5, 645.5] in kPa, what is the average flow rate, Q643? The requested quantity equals 34.1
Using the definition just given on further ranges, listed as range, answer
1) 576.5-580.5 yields 41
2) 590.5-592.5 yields 37.8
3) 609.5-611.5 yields 36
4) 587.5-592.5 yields 39.5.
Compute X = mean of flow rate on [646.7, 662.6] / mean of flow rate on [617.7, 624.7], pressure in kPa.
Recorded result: 1.52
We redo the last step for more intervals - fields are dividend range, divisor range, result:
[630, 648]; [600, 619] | 0.87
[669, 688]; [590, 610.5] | 1.05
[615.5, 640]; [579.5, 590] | 0.64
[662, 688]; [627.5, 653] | 1.28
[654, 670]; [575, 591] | 0.90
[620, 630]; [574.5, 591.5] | 0.55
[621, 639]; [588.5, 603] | 0.63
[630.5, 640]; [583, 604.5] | 0.71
